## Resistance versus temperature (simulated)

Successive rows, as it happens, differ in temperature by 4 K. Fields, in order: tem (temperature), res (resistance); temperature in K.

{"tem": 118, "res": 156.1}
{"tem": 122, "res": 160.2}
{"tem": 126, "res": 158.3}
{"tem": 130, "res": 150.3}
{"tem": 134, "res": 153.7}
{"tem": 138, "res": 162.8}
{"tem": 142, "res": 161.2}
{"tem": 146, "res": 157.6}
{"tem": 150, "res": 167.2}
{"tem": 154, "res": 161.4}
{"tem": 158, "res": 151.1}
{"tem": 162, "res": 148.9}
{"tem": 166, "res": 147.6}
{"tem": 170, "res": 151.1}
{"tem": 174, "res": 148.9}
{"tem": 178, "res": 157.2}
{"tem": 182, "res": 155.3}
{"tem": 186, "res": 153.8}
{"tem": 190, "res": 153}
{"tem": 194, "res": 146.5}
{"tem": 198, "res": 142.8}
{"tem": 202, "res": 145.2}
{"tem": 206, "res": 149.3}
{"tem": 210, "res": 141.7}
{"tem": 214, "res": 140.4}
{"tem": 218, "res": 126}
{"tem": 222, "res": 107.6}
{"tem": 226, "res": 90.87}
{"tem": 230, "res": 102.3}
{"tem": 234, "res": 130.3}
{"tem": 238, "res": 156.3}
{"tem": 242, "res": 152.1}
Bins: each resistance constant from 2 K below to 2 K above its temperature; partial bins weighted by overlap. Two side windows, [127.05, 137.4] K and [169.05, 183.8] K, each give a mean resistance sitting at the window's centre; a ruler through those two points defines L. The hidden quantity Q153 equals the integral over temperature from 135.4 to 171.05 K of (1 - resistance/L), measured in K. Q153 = -0.7 K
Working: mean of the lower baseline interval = 154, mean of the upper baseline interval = 153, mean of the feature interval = 157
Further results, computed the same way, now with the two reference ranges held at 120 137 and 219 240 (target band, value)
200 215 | -2.17 K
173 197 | -3.12 K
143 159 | -1.35 K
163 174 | -0.65 K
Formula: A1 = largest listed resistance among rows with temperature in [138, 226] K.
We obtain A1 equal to 167.2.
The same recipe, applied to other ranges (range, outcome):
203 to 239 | 156.3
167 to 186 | 157.2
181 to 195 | 155.3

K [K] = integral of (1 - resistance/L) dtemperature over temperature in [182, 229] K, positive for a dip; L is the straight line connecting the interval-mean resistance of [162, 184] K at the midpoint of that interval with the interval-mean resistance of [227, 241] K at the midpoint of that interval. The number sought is 1.21 K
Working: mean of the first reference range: 152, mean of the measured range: 136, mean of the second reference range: 128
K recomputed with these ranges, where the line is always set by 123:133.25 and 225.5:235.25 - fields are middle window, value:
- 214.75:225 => -0.32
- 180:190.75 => -2.10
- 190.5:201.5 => -1.92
